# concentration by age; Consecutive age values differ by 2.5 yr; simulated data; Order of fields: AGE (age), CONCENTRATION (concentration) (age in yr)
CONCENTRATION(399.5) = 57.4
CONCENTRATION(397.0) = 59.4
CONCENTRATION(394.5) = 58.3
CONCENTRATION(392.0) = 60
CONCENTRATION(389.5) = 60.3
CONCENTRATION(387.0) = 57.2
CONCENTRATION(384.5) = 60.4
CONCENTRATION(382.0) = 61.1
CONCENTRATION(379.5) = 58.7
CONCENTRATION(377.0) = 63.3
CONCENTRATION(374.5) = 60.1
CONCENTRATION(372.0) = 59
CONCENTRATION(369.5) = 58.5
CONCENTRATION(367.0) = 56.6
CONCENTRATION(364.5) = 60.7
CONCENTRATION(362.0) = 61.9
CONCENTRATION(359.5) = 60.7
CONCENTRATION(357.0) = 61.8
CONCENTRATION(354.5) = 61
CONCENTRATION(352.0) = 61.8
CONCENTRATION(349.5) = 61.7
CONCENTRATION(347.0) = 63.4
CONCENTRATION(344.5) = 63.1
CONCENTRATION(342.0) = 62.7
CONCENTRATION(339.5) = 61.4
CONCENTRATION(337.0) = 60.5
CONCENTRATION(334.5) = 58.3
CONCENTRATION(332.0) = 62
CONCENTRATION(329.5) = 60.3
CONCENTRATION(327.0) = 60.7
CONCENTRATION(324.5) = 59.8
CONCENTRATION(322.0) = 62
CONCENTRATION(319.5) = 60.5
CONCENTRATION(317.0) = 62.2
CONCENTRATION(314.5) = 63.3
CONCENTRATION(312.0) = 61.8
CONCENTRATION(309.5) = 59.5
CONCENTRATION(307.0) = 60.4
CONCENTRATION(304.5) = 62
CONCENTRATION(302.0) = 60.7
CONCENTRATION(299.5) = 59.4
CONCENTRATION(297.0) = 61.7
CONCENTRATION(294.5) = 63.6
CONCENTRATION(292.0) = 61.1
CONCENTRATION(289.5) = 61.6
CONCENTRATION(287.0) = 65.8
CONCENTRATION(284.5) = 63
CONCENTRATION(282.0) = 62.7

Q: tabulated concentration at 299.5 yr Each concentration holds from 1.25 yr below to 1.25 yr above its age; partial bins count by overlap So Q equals 59.4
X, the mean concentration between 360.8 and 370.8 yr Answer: 59.4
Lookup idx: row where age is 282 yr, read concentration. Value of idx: 62.7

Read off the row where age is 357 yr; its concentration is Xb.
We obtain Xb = 61.8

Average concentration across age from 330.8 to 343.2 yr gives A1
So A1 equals 61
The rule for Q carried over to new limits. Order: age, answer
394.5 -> 58.3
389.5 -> 60.3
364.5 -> 60.7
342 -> 62.7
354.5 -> 61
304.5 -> 62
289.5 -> 61.6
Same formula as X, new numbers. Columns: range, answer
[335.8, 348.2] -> 62.2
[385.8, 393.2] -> 59.2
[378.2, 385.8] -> 60.1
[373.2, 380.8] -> 60.7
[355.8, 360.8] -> 61.3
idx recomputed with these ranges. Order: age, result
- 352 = 61.8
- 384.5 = 60.4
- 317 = 62.2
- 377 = 63.3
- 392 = 60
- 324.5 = 59.8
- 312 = 61.8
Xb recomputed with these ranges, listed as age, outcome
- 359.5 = 60.7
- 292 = 61.1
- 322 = 62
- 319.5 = 60.5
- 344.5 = 63.1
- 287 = 65.8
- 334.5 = 58.3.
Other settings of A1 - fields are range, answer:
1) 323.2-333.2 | 60.7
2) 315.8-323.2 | 61.6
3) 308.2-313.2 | 60.6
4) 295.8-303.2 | 60.6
